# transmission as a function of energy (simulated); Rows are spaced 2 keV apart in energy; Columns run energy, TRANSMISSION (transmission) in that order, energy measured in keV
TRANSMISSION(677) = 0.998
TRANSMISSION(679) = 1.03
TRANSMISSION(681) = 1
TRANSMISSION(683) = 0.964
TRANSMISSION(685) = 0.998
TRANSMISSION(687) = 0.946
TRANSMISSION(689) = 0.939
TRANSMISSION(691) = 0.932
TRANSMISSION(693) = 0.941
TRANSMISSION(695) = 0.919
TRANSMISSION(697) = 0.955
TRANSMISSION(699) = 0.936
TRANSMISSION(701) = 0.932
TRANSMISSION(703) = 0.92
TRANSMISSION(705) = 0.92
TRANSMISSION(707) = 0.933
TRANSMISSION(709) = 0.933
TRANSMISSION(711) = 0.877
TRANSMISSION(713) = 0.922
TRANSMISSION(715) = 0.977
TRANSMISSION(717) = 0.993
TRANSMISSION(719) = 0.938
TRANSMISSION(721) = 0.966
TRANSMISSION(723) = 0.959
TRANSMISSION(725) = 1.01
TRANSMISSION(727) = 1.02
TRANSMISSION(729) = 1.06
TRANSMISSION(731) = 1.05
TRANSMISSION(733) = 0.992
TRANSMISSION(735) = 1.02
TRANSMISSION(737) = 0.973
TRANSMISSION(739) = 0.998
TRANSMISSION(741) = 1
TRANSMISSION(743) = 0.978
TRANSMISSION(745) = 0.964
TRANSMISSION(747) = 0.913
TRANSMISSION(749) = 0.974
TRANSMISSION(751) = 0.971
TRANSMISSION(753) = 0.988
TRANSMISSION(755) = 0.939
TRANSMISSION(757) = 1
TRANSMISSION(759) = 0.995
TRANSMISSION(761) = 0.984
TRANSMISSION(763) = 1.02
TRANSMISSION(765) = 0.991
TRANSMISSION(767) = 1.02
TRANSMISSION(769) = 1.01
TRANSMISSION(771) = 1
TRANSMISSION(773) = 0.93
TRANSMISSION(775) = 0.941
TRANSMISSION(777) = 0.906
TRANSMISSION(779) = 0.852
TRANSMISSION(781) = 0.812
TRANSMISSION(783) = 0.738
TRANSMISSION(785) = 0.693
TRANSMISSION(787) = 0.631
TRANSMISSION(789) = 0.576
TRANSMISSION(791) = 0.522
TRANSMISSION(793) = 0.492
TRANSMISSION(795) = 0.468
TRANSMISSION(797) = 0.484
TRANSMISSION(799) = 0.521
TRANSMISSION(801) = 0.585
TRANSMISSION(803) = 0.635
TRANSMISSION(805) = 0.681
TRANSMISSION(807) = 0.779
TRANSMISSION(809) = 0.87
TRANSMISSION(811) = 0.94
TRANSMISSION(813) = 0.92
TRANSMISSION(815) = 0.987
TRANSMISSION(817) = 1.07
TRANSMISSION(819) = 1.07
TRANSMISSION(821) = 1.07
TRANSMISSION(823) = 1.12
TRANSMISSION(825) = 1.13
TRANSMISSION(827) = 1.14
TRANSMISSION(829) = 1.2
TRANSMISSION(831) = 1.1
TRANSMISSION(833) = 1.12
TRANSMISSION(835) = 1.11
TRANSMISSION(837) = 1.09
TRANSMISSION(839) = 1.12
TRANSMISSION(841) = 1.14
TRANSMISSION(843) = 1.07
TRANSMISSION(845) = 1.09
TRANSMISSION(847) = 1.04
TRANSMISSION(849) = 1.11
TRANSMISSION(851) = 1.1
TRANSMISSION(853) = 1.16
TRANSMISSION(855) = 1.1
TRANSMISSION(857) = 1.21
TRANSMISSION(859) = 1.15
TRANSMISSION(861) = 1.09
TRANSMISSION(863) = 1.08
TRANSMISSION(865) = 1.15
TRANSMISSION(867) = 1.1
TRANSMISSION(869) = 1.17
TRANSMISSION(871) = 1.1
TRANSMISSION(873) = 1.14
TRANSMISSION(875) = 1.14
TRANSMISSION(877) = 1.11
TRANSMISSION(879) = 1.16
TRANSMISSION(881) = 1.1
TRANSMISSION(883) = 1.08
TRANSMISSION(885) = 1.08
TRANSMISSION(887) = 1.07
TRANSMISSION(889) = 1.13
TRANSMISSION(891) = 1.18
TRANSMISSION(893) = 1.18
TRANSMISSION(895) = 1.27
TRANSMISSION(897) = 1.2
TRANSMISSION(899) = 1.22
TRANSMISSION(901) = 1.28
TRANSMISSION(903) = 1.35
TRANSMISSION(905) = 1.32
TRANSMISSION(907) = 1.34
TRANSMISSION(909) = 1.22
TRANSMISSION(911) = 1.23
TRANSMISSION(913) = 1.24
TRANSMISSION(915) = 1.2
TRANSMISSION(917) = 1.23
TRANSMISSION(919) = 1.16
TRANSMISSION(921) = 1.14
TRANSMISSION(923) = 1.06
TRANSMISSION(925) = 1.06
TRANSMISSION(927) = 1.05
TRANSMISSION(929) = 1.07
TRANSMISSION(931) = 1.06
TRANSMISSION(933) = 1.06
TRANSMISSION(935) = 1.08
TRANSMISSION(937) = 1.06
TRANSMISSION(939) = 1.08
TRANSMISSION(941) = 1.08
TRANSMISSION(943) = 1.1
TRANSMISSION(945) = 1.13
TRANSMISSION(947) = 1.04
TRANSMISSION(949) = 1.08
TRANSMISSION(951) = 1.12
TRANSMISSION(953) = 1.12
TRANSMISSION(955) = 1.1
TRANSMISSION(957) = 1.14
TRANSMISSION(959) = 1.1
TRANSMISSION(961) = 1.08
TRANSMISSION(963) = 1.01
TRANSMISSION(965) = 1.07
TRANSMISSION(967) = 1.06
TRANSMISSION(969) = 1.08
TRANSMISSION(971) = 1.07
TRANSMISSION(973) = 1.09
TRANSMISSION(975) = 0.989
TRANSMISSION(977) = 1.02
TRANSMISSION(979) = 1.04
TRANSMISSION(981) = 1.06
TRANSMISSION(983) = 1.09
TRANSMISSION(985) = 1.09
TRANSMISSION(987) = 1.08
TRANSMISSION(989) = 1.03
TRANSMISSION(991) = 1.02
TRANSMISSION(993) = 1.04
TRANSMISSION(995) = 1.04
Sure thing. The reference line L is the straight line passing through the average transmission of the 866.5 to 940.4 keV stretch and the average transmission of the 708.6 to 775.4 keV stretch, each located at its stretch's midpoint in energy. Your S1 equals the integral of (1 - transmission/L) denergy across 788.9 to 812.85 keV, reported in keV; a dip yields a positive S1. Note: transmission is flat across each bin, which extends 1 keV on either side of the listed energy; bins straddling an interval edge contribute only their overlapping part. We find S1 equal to 9.2 keV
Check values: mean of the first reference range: 0.98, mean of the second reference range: 1.15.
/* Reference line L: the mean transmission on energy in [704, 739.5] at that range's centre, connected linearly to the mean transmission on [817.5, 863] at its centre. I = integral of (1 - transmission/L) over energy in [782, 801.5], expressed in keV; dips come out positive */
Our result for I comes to 8.96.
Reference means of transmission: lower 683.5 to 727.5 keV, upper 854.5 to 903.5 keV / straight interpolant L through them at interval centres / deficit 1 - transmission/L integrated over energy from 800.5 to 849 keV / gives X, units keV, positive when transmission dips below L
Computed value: 3.6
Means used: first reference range 0.948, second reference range 1.15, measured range 1.01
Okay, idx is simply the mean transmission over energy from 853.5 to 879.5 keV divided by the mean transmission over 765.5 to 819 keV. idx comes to 1.45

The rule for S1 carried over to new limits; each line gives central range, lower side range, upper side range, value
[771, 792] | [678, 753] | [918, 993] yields 4.73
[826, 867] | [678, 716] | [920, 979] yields -3.83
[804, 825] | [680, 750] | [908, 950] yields 1.54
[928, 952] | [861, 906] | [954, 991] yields 0.45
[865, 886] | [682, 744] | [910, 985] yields -1.31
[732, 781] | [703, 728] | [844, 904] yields 1.55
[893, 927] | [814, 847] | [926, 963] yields -3.90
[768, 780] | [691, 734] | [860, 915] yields 1.10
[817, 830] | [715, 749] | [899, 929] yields -0.26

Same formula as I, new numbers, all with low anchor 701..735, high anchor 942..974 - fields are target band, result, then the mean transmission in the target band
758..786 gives 2.1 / 0.921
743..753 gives 0.2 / 0.961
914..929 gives -0.8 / 1.12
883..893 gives -0.6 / 1.12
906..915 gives -1.6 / 1.25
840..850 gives -0.6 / 1.09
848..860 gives -1.2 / 1.14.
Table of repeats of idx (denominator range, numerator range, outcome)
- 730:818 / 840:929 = 1.34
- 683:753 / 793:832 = 0.91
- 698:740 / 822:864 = 1.15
